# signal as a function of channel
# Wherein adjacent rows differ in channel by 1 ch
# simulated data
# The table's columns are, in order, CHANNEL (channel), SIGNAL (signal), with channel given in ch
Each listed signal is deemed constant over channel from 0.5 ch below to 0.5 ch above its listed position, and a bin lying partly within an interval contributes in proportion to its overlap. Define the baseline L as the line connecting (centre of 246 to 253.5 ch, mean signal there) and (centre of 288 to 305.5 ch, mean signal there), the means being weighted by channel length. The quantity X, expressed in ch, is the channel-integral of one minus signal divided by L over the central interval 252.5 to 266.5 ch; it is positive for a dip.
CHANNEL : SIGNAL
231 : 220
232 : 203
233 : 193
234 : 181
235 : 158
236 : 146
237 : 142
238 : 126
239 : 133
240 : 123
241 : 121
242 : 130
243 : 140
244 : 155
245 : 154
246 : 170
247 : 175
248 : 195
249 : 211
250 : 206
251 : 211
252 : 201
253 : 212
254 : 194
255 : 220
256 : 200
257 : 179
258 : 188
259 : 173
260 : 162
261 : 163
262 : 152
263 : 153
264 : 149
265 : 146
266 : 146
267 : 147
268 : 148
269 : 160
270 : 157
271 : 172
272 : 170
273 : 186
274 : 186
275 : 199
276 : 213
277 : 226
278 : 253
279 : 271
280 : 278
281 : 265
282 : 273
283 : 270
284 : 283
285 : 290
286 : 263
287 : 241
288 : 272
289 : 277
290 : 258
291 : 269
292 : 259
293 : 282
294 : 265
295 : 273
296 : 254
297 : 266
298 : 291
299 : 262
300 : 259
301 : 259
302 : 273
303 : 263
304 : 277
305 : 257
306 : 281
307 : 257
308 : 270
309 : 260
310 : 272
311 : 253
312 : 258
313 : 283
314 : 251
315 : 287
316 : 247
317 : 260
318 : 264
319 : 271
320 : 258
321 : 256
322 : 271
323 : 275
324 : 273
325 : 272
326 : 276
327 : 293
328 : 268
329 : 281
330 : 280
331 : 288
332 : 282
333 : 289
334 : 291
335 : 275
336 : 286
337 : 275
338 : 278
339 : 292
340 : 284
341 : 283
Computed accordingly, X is 2.5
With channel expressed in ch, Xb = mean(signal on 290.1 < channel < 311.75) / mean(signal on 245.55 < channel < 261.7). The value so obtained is 1.40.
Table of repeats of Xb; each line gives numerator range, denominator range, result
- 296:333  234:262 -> 1.59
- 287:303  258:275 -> 1.64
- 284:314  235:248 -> 1.84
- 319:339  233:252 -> 1.71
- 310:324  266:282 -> 1.31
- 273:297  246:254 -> 1.29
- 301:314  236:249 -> 1.78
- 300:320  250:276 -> 1.50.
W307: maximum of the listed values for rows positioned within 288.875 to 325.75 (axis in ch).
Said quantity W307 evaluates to 291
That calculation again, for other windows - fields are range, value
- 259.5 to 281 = 278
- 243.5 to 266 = 220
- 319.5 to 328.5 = 293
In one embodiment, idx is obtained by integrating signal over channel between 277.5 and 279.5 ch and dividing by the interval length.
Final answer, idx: 262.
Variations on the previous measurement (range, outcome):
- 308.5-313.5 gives 265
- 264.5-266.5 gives 146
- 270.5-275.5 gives 183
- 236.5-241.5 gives 129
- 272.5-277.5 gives 202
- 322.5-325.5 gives 273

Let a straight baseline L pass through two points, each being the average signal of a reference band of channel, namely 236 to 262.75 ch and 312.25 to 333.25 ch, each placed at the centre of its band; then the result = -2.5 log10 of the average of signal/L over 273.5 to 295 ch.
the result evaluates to -0.18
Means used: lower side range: 170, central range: 257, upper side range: 272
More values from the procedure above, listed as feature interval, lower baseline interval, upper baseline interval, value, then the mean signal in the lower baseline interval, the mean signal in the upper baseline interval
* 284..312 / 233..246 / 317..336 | -0.15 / 145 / 276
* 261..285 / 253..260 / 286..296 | 0.14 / 192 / 265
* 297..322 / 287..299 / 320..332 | 0.02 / 268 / 275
